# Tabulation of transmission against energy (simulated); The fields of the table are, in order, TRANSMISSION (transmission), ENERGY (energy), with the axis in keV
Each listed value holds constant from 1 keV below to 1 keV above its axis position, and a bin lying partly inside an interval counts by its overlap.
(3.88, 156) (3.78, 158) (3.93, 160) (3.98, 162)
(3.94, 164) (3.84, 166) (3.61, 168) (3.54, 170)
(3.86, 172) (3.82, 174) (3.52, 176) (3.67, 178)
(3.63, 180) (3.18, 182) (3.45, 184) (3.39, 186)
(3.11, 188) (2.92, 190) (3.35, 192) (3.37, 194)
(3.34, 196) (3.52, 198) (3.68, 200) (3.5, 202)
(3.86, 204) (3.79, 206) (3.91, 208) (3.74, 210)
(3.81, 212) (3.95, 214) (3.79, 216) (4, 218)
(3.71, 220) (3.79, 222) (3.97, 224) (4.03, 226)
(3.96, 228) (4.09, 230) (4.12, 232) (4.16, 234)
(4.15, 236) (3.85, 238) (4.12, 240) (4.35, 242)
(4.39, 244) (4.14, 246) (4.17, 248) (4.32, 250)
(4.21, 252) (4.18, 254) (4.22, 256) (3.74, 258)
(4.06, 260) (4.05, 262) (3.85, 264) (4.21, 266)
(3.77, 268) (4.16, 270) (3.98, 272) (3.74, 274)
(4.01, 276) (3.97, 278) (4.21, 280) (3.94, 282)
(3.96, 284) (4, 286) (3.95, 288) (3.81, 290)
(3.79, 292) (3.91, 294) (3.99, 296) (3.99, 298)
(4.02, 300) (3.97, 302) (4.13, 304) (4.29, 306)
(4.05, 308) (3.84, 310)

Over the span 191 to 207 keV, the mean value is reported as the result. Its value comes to 3.55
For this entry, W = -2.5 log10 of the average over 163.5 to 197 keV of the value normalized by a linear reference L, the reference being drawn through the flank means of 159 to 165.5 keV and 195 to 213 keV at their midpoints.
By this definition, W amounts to 0.10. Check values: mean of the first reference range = 3.94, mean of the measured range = 3.5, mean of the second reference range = 3.68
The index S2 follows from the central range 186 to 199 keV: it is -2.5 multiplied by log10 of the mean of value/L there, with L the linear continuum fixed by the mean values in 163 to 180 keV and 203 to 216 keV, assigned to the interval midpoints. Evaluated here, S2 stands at 0.157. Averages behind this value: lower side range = 3.72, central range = 3.28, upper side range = 3.84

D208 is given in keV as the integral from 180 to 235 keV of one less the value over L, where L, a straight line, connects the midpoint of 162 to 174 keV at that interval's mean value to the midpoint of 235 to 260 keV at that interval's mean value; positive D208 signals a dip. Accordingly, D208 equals 3.9 keV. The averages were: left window 3.78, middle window 3.68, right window 4.15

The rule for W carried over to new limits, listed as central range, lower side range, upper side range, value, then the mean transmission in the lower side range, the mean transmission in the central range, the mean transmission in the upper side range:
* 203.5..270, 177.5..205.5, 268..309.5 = -0.093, 3.43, 4.02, 3.99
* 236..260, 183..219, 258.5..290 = -0.085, 3.58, 4.15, 3.98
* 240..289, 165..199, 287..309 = -0.062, 3.48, 4.07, 3.99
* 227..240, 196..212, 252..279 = -0.059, 3.7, 4.06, 4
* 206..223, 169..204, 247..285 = -0.047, 3.47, 3.83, 4.04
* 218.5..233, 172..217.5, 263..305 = -0.069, 3.57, 3.95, 3.97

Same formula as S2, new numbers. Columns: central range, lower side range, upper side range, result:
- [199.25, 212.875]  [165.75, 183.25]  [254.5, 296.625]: -0.01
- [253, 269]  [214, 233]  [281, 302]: -0.02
